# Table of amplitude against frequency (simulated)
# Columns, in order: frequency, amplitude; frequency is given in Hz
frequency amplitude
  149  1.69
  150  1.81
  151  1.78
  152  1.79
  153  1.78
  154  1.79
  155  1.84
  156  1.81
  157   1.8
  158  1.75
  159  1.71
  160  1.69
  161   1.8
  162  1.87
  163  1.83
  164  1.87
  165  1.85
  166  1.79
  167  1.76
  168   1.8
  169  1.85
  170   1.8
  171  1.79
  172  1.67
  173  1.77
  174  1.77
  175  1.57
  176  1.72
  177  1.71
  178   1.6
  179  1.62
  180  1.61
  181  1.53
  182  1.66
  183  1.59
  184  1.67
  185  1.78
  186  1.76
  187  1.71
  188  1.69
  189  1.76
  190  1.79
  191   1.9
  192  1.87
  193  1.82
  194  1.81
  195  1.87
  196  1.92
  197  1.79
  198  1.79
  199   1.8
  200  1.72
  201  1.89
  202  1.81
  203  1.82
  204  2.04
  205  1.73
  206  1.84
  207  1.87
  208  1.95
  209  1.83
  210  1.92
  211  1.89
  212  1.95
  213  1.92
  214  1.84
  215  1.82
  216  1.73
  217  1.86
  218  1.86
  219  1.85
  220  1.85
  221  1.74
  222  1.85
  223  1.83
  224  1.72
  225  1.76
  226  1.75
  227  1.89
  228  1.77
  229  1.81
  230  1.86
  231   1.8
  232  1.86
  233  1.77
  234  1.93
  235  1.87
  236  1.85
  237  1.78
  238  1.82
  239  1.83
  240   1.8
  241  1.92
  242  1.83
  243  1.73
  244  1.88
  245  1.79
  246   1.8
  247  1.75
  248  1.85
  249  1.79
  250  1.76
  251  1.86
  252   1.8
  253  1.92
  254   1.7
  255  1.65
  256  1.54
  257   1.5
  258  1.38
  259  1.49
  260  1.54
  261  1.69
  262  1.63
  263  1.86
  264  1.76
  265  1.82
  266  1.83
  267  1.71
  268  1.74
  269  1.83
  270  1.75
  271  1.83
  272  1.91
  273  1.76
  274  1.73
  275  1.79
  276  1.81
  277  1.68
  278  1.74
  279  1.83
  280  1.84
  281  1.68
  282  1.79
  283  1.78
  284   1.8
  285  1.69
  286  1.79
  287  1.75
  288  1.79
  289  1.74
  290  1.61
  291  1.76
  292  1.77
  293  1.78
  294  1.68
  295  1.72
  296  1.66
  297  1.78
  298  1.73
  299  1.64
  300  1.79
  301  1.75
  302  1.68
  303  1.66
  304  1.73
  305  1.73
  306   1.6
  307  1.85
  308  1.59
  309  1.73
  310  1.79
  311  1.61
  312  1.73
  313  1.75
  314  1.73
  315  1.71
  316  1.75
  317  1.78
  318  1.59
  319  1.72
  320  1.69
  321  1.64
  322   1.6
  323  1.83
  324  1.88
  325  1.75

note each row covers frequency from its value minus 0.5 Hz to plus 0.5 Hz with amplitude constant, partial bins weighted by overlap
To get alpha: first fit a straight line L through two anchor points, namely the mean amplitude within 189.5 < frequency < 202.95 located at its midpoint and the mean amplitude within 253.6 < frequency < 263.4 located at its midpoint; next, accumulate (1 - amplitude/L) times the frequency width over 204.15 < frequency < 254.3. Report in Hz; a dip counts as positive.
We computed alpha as -3.7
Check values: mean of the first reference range 1.83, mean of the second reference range 1.59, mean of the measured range 1.83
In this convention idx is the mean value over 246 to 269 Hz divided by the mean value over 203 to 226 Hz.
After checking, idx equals 0.93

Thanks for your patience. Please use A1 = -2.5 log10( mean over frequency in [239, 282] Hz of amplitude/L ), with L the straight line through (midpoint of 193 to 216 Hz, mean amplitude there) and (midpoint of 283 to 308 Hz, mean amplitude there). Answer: 0.01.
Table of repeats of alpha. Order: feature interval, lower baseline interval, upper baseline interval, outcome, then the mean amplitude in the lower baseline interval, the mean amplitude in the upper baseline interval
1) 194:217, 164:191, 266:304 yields -1.6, 1.72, 1.75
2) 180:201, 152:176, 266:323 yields 0.1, 1.78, 1.74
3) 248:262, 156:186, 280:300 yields 0.5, 1.73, 1.74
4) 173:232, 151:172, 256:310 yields -0.7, 1.8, 1.73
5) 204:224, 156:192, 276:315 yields -1.3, 1.74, 1.73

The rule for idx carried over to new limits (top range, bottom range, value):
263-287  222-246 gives 0.98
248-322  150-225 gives 0.96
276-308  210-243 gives 0.95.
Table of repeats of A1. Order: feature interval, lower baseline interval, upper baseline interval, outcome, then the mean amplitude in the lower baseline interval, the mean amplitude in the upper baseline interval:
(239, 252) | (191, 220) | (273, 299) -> -0.01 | 1.85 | 1.75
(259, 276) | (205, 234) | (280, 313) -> 0.01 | 1.84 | 1.73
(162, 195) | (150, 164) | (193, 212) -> 0.05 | 1.79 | 1.85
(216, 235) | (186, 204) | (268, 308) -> -0.02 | 1.81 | 1.75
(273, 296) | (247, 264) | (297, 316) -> -0.03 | 1.69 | 1.71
